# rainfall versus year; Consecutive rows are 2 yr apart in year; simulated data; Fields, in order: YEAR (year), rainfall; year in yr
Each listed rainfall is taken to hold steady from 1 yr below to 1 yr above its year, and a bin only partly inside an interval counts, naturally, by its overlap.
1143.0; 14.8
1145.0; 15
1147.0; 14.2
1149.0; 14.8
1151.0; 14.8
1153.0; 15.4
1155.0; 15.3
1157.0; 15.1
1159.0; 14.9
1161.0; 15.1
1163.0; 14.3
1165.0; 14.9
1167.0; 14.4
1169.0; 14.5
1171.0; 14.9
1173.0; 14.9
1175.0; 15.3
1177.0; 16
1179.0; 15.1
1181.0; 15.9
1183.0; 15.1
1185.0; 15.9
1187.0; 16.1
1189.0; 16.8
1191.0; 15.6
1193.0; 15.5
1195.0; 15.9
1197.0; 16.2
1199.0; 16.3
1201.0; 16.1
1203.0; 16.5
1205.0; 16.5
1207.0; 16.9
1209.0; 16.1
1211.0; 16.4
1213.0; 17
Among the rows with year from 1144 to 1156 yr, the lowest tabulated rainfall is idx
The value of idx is 14.2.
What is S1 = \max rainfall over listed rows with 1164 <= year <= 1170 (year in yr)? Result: 14.9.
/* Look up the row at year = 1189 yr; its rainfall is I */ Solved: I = 16.8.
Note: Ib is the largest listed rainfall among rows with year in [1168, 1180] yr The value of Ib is 16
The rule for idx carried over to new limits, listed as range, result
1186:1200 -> 15.5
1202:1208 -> 16.5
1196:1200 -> 16.2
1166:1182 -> 14.4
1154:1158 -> 15.1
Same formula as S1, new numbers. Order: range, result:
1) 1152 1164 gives 15.4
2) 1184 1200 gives 16.8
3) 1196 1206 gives 16.5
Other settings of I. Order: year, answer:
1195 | 15.9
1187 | 16.1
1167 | 14.4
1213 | 17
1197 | 16.2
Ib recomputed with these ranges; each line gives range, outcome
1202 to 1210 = 16.9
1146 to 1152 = 14.8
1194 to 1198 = 16.2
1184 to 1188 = 16.1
